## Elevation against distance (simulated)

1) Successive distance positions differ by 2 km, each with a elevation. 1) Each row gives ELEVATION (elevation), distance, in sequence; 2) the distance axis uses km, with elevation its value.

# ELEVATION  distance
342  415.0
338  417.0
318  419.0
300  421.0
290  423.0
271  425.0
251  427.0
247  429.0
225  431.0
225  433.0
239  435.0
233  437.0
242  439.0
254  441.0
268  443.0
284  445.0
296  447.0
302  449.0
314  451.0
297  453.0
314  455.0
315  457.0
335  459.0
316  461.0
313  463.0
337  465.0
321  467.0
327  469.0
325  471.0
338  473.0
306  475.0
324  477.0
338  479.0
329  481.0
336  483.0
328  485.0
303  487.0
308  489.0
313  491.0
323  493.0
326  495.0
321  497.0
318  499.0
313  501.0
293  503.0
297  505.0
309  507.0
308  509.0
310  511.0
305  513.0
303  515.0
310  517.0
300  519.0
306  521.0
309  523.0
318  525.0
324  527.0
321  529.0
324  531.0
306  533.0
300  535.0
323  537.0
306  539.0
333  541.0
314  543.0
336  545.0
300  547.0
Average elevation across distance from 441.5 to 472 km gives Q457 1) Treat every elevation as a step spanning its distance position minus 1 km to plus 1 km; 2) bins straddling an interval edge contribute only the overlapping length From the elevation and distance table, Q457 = 310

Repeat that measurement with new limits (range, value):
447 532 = 316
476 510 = 317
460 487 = 325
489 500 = 319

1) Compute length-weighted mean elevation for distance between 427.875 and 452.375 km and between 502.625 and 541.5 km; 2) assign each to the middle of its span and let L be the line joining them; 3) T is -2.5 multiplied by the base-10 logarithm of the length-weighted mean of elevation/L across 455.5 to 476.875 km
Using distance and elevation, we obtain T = -0.17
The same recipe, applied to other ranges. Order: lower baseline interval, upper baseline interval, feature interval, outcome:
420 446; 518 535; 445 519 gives -0.11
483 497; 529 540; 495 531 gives 0.02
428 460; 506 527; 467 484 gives -0.13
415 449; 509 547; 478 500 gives -0.09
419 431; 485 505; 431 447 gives 0.12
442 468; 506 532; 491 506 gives -0.01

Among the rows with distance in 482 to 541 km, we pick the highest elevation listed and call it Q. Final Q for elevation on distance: 336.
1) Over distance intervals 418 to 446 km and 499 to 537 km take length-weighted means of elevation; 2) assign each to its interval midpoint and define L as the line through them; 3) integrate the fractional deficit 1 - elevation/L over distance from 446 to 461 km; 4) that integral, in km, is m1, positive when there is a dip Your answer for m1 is -2.09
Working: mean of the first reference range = 260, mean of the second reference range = 309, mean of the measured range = 311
